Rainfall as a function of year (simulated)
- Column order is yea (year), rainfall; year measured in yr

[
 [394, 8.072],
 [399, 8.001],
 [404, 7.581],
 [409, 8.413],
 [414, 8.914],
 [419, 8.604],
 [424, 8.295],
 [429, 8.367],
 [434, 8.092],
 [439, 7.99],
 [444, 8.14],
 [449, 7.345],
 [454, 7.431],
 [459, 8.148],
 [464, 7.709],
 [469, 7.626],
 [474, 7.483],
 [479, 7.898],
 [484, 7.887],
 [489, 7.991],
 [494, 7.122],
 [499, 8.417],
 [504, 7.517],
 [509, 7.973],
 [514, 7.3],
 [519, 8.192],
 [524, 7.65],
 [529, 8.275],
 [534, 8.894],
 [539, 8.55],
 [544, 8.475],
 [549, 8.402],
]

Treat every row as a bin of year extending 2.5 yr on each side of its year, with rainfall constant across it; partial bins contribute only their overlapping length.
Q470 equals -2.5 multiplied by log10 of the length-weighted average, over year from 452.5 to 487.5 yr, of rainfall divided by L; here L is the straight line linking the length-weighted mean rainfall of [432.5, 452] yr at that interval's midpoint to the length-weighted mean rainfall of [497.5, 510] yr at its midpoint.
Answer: 0.02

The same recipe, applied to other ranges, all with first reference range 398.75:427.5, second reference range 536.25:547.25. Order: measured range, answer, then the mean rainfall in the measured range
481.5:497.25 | 0.099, 7.7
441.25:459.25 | 0.089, 7.72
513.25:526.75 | 0.094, 7.78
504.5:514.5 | 0.106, 7.68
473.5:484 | 0.087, 7.78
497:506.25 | 0.066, 7.95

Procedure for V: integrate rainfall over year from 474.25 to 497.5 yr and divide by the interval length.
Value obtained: 7.73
